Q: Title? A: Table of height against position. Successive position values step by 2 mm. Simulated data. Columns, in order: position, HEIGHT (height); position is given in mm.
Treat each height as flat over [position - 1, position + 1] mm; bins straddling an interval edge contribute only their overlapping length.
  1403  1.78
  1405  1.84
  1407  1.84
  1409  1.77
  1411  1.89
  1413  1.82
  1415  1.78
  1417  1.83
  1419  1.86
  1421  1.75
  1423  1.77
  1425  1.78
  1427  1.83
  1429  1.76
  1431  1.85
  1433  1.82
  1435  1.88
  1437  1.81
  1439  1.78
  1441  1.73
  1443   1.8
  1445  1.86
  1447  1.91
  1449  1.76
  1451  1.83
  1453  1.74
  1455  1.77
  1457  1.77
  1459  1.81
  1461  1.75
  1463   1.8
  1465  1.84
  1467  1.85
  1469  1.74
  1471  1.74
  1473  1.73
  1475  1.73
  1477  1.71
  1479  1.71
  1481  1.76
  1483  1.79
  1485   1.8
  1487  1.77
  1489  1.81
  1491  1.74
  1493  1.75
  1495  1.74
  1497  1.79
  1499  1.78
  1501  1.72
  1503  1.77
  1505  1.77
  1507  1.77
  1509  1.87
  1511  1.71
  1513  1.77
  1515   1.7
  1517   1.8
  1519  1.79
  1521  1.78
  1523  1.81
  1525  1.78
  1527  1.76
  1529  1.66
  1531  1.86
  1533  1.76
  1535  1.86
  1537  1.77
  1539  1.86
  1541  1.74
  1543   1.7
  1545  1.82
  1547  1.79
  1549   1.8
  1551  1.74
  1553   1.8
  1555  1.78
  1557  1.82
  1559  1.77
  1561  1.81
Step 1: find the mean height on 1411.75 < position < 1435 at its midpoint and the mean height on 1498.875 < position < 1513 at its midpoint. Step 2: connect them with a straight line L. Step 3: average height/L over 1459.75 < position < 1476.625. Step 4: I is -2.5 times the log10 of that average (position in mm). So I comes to 0.01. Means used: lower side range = 1.81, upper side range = 1.77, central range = 1.77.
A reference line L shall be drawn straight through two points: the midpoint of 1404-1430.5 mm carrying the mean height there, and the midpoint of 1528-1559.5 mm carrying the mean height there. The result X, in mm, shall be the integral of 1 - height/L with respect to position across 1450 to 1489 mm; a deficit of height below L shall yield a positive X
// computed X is 0.6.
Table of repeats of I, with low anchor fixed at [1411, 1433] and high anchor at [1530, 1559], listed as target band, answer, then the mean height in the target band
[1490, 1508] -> 0.024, 1.76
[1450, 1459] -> 0.014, 1.78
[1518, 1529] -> 0.013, 1.77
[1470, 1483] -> 0.041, 1.73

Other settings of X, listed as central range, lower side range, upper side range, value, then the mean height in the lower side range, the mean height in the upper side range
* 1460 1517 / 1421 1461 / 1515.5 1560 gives 0.8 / 1.8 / 1.78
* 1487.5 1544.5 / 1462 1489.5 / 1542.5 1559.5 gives 0.1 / 1.77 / 1.78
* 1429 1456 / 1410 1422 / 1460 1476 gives -0.2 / 1.82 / 1.77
